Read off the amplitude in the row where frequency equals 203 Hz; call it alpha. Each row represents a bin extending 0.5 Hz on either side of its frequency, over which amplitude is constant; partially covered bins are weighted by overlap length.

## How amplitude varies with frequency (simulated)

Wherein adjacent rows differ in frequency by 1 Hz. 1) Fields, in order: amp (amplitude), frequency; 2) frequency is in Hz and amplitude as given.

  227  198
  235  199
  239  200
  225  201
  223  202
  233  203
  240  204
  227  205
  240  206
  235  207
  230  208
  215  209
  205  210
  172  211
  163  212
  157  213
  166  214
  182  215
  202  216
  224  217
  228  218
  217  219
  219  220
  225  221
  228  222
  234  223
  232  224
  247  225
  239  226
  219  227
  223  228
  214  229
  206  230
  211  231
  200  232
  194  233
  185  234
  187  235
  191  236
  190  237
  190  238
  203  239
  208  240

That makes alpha 233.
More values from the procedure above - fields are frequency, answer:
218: 228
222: 228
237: 190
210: 205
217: 224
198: 227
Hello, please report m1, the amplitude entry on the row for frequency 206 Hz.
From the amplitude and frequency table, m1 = 240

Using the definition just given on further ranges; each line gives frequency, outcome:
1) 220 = 219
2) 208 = 230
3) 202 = 223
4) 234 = 185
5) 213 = 157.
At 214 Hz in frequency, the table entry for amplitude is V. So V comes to 166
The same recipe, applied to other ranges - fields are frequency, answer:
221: 225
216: 202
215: 182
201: 225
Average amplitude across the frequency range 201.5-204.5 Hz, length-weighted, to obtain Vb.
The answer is 232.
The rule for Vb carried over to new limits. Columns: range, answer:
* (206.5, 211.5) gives 211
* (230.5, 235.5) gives 195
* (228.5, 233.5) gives 205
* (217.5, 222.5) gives 223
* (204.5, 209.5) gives 229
